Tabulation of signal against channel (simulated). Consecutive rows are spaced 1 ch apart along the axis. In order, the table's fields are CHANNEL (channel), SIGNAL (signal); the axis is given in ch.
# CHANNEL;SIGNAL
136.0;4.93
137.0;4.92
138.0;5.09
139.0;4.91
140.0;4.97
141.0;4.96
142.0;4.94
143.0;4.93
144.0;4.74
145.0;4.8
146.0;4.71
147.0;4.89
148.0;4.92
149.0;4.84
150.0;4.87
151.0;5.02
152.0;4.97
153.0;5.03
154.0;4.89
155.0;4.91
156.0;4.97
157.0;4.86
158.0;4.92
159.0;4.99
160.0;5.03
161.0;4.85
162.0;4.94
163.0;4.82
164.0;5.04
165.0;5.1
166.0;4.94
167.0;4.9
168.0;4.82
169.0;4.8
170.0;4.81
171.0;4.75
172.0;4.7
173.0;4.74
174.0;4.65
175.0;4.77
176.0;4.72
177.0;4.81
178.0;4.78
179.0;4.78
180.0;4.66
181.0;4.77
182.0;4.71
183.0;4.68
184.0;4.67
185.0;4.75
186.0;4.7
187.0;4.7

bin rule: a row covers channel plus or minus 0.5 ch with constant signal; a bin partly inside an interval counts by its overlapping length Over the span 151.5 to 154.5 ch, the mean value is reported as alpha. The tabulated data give 4.96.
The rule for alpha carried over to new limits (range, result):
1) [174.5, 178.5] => 4.77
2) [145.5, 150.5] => 4.85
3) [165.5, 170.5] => 4.85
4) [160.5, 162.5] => 4.89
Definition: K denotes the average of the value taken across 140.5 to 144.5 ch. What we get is 4.89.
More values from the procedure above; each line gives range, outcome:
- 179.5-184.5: 4.7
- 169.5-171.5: 4.78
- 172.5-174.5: 4.7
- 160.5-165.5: 4.95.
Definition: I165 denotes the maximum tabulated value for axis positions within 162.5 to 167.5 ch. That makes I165 5.1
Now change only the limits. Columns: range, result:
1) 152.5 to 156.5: 5.03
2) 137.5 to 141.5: 5.09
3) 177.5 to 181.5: 4.78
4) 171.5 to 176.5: 4.77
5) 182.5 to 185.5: 4.75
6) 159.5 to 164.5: 5.04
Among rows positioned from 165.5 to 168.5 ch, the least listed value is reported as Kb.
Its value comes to 4.82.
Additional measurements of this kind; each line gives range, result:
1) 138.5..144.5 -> 4.74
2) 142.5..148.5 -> 4.71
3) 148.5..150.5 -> 4.84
